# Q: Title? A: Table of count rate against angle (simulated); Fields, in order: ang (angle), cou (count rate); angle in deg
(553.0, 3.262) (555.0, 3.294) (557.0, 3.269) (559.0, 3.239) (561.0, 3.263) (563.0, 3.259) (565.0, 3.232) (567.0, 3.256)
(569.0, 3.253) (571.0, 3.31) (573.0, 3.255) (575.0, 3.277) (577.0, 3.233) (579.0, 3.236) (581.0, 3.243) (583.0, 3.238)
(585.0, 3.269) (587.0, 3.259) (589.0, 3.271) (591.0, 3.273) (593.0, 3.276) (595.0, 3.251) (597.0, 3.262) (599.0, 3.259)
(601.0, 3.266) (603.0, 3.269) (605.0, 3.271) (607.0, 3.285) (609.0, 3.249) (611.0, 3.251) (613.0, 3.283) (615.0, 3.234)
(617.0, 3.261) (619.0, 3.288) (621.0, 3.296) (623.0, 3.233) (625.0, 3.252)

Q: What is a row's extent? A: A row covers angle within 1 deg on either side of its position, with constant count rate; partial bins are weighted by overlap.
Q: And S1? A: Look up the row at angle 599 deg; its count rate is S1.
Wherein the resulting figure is 3.259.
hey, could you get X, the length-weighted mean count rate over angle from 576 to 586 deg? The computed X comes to 3.24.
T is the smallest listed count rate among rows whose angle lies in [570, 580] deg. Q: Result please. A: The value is 3.233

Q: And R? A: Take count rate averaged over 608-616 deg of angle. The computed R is 3.25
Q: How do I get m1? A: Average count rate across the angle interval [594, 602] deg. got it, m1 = 3.26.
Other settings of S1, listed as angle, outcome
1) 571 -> 3.31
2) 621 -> 3.296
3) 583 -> 3.238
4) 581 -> 3.243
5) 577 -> 3.233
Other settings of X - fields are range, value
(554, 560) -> 3.27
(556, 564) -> 3.26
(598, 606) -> 3.27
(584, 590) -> 3.27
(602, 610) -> 3.27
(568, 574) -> 3.27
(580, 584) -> 3.24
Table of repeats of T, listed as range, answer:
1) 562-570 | 3.232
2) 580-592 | 3.238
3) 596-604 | 3.259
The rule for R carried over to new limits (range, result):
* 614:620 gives 3.26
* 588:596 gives 3.27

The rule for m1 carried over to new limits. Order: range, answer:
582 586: 3.25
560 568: 3.25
